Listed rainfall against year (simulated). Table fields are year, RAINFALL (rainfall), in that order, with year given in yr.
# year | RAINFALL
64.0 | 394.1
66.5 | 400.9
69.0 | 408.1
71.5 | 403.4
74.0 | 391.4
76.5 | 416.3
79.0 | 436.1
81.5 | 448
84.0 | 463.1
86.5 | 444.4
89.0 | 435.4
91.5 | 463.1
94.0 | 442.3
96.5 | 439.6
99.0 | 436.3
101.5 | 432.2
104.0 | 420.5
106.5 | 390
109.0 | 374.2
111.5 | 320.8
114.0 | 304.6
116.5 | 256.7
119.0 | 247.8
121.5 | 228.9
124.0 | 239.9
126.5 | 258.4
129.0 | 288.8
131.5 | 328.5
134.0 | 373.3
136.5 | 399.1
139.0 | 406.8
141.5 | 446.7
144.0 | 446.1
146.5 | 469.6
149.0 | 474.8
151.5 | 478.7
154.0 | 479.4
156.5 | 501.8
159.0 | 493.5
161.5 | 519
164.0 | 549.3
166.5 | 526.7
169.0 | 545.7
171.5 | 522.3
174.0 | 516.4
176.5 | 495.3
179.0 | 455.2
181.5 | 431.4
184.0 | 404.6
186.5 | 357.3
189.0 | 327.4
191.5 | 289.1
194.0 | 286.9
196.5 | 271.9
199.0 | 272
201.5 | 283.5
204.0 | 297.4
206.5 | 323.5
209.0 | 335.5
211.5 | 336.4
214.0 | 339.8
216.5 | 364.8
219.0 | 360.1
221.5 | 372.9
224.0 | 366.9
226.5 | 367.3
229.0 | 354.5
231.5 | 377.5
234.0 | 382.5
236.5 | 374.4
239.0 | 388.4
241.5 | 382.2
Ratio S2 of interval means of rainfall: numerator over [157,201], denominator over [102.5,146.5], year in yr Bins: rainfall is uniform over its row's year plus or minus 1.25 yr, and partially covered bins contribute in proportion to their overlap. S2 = 1.25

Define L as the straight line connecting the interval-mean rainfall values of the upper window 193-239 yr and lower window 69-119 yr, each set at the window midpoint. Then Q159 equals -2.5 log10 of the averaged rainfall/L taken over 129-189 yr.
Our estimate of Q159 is -0.23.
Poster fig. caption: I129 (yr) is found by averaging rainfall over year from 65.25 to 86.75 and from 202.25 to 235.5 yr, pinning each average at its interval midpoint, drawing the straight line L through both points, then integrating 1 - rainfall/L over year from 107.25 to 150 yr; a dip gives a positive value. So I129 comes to 5.5 yr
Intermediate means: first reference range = 423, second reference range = 351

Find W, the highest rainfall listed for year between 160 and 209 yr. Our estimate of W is 549.3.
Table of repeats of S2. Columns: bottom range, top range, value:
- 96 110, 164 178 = 1.26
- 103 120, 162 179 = 1.57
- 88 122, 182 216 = 0.86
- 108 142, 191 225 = 1.02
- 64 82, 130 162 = 1.08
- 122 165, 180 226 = 0.81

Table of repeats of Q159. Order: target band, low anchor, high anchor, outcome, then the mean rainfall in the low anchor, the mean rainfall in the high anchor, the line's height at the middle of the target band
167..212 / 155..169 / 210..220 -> 0.15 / 520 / 350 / 432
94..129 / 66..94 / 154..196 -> 0.28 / 430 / 449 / 436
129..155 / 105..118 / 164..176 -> 0.03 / 329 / 528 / 433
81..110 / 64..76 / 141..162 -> -0.02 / 401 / 479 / 425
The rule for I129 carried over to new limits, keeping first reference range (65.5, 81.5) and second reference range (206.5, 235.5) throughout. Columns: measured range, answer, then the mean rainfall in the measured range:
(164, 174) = -4.09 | 532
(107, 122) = 3.80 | 297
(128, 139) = 0.98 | 356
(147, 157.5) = -2.70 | 482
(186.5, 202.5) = 3.23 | 294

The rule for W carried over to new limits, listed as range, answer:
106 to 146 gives 446.7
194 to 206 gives 297.4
